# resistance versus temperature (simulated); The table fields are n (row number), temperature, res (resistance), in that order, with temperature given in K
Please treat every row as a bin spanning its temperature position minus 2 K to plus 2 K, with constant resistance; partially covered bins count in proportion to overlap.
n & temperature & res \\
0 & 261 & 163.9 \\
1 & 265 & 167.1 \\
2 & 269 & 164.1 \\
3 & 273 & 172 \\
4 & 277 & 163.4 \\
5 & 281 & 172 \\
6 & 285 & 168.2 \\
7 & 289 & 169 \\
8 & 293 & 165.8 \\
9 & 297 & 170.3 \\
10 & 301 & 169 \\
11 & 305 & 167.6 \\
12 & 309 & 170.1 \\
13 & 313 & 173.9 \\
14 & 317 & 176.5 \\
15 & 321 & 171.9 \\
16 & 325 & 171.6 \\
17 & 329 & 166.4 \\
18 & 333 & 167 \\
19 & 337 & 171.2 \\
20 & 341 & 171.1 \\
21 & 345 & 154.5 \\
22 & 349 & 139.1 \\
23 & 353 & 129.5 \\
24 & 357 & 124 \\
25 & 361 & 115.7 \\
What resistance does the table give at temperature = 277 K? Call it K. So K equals 163.4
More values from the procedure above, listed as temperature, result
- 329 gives 166.4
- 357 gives 124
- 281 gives 172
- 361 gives 115.7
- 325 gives 171.6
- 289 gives 169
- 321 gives 171.9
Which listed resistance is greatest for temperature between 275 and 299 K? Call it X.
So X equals 172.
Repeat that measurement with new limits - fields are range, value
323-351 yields 171.6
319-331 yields 171.9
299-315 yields 173.9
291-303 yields 170.3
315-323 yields 176.5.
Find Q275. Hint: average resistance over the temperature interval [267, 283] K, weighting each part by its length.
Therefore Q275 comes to 168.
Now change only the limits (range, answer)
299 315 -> 170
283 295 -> 168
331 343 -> 170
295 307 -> 169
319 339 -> 170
